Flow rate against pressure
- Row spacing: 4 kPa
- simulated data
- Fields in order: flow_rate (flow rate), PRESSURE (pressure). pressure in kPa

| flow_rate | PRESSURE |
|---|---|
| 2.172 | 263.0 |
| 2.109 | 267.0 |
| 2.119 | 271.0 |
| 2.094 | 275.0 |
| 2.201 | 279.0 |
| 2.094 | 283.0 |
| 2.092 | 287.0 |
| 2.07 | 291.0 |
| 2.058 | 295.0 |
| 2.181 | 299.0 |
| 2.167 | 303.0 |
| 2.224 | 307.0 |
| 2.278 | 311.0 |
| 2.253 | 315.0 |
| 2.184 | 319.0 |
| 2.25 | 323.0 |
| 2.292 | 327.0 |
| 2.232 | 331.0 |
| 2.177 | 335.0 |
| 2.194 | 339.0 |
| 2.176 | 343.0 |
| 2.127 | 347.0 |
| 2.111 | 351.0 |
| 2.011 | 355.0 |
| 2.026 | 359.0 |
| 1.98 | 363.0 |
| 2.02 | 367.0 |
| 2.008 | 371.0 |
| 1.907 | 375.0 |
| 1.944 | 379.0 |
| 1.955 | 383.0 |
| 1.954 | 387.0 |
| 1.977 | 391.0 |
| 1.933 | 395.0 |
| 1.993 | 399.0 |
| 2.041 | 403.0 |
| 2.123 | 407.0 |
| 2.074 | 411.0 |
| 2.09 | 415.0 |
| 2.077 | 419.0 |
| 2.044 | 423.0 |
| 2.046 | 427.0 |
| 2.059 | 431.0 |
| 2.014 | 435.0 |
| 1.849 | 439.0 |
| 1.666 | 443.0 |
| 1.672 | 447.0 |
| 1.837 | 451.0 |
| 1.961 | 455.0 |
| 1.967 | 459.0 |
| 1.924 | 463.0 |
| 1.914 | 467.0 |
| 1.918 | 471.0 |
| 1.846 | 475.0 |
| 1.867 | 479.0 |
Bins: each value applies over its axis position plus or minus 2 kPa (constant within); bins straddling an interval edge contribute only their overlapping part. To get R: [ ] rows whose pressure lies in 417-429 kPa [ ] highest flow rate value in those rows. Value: 2.077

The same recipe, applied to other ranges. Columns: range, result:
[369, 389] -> 2.008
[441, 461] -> 1.967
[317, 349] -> 2.292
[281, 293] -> 2.094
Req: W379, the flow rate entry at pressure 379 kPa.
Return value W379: 1.944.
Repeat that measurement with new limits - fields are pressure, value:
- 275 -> 2.094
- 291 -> 2.07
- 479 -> 1.867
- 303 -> 2.167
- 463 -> 1.924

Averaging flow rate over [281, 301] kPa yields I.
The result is 2.1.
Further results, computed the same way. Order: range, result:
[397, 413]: 2.06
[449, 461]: 1.92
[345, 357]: 2.08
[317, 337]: 2.23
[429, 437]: 2.04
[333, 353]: 2.16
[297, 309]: 2.19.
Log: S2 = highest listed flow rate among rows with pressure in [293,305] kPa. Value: 2.181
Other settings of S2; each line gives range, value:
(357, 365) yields 2.026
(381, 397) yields 1.977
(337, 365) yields 2.194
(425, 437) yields 2.059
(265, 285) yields 2.201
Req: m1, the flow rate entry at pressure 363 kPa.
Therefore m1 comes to 1.98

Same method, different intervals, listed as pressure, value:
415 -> 2.09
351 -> 2.111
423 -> 2.044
